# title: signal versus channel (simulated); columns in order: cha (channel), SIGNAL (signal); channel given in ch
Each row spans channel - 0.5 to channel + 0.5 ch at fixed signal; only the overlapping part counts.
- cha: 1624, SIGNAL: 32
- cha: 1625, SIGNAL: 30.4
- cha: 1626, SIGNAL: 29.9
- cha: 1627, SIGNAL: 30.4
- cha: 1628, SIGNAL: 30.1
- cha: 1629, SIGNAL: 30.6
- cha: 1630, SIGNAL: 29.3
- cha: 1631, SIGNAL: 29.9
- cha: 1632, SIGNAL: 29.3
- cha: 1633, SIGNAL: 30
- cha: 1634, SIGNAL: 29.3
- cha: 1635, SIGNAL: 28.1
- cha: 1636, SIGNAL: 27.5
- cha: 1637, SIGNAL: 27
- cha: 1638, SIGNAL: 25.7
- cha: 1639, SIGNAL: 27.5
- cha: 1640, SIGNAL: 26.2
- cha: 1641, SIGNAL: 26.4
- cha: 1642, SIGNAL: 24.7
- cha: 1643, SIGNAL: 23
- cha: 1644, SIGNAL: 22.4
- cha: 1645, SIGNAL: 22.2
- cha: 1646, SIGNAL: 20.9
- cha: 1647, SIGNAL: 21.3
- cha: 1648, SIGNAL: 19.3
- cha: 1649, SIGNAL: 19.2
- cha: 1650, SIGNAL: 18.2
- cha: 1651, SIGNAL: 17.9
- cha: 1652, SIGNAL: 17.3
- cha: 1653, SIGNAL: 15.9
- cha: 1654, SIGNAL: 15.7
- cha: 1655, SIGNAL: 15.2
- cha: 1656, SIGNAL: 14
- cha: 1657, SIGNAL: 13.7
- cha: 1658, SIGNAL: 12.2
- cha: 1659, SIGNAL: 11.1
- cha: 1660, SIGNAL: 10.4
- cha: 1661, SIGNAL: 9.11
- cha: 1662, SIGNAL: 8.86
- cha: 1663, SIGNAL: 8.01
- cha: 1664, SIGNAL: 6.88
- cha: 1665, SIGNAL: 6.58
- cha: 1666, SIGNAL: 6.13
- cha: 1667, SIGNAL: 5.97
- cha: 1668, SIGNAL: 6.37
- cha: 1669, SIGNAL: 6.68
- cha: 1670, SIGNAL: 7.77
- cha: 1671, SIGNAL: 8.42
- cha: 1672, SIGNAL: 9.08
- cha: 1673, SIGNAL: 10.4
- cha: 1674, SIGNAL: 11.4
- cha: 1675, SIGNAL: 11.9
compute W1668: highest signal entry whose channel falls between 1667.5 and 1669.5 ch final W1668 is 6.68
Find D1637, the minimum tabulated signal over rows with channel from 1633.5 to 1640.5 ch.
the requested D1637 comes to 25.7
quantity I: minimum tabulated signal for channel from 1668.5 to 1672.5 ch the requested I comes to 6.68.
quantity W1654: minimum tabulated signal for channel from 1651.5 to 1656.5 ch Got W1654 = 14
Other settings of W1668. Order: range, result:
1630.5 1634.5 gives 30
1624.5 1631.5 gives 30.6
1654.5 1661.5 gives 15.2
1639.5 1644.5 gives 26.4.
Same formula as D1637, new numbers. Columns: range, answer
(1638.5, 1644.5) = 22.4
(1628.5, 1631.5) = 29.3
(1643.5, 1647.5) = 20.9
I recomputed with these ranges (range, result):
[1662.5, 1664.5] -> 6.88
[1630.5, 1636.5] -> 27.5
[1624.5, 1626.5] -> 29.9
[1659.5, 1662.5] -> 8.86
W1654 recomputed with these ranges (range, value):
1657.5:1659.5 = 11.1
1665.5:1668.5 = 5.97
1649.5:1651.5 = 17.9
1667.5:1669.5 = 6.37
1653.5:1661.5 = 9.11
